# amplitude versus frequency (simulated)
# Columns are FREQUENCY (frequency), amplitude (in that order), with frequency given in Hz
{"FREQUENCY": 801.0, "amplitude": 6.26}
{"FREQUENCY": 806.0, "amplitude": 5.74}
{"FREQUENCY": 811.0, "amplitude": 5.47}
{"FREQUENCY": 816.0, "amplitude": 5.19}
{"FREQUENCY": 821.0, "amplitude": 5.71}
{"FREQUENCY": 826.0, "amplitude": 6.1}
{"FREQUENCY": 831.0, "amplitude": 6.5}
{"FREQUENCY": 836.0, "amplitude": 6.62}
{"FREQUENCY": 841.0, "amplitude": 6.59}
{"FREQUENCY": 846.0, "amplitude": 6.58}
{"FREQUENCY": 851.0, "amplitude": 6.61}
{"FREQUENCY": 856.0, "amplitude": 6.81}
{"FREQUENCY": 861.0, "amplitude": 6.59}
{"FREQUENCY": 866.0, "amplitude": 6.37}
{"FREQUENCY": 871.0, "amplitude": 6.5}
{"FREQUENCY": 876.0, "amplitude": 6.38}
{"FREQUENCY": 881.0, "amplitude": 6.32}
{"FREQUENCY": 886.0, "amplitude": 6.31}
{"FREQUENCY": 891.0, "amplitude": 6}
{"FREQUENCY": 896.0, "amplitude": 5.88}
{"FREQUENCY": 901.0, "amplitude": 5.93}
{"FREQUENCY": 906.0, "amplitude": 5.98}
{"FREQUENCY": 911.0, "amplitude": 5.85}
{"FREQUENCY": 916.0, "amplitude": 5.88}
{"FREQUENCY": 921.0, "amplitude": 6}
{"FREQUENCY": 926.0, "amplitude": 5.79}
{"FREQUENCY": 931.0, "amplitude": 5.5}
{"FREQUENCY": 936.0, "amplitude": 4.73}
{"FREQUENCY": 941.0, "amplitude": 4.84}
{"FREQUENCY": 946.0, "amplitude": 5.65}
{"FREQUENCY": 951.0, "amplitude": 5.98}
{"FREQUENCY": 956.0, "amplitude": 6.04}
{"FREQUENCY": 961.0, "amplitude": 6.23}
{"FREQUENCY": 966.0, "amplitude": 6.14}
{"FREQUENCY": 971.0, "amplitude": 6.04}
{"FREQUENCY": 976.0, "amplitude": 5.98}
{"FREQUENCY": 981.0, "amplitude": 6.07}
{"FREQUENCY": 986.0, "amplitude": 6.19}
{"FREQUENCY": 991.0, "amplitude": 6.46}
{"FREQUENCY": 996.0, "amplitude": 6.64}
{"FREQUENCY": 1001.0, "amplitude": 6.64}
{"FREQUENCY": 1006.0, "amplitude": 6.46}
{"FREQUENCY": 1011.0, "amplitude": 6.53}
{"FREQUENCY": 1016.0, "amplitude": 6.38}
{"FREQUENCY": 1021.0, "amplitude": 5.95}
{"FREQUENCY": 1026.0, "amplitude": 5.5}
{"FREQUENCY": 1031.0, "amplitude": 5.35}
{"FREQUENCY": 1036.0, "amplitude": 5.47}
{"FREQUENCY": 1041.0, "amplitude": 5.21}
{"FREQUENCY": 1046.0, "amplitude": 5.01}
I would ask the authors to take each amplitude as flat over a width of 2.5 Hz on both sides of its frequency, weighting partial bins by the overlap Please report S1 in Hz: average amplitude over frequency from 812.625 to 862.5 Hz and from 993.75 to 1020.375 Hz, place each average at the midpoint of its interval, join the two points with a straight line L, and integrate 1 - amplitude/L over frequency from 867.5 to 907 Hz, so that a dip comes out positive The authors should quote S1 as 1.16 Hz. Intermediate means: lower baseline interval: 6.31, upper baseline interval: 6.49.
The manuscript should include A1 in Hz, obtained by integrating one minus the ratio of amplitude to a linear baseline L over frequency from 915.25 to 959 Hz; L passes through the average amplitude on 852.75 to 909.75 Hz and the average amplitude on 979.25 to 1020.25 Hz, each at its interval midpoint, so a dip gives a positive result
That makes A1 5.1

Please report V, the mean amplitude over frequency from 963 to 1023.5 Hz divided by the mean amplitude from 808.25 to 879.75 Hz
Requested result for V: 1.0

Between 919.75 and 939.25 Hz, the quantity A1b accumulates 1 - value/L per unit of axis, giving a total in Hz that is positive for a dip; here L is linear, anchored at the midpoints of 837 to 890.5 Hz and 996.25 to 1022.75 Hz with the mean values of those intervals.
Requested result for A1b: 3.1 Hz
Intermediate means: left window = 6.49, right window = 6.43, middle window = 5.45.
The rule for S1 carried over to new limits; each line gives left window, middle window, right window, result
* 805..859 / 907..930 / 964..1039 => 1.08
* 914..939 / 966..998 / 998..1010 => 0.27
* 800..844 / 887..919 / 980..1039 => 0.67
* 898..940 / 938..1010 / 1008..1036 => -3.63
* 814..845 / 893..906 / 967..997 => 0.54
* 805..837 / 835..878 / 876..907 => -4.11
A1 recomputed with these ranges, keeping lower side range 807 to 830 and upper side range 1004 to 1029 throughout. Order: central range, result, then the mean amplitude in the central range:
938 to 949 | 1.32 Hz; 5.26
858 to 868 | -1.24 Hz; 6.5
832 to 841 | -1.36 Hz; 6.59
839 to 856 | -2.59 Hz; 6.63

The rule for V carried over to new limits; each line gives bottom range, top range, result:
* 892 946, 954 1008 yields 1.11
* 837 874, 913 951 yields 0.84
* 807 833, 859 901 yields 1.09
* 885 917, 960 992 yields 1.03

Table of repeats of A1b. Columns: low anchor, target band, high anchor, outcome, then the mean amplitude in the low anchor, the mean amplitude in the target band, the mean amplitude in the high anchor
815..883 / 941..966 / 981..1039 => 1.4 Hz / 6.37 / 5.88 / 6.13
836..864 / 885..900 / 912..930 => 0.3 Hz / 6.63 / 6.03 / 5.85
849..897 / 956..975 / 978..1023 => 0.8 Hz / 6.39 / 6.11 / 6.37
